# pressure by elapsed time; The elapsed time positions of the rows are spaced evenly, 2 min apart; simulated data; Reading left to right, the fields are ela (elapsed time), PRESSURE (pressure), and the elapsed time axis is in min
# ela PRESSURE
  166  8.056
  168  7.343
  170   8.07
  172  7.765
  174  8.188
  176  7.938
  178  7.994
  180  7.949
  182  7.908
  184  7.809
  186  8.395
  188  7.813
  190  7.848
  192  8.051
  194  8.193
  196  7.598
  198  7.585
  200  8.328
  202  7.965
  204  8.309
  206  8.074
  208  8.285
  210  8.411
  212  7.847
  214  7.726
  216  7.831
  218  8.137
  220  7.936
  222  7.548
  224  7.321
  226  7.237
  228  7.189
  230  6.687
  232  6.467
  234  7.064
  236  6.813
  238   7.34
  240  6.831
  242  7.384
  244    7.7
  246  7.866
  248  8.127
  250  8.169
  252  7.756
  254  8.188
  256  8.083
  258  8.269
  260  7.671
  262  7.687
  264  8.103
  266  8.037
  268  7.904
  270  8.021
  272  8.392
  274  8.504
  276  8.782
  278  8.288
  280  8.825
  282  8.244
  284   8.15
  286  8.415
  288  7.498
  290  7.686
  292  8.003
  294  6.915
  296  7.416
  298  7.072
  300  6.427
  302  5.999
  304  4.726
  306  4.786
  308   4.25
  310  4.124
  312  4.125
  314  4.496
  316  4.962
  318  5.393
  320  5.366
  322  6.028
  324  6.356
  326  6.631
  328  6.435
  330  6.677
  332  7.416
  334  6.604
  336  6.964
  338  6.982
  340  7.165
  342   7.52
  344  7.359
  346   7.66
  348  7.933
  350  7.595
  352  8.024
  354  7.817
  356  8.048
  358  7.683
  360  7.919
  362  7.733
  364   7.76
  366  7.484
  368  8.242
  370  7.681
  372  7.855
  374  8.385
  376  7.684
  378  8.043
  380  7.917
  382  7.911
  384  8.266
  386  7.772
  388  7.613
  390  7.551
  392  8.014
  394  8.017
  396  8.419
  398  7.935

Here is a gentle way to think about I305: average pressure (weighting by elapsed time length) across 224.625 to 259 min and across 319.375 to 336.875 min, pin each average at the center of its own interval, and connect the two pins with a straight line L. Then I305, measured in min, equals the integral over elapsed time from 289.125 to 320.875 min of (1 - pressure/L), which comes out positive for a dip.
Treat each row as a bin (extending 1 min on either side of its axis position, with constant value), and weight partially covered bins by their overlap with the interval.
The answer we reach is 5.0 min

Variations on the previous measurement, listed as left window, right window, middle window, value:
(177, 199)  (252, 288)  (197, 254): 2.7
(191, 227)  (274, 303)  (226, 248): 1.8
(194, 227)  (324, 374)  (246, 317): 4.3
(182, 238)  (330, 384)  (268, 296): -1.5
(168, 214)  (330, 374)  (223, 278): 1.0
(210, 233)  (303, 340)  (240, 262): -2.8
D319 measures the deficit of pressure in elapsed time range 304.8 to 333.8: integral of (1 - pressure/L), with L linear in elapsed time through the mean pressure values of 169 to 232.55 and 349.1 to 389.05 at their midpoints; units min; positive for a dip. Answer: 8.6 min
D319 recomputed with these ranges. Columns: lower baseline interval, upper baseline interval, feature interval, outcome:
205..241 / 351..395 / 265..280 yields -1.37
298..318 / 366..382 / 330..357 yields -3.50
